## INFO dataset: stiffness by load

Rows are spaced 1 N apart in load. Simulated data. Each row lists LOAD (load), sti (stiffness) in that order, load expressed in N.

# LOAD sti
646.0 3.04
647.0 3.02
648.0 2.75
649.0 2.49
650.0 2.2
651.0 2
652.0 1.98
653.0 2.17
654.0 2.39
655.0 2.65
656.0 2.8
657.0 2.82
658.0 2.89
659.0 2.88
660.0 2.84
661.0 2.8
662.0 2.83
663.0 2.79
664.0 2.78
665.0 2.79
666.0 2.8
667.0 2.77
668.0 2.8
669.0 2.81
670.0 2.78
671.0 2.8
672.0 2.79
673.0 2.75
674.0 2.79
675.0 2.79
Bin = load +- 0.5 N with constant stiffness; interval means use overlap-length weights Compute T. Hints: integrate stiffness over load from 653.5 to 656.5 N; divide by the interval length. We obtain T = 2.61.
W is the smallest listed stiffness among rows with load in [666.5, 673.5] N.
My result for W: 2.75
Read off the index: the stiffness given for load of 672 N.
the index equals 2.79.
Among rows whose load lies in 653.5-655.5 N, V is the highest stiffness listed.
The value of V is 2.65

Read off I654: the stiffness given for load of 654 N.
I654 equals 2.39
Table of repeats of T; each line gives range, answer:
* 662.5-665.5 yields 2.79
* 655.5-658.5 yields 2.84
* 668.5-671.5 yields 2.8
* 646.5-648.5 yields 2.88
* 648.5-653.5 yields 2.17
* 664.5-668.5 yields 2.79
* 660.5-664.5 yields 2.8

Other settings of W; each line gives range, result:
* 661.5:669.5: 2.77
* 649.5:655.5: 1.98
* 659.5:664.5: 2.78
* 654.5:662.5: 2.65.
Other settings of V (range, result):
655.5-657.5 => 2.82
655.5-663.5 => 2.89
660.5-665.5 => 2.83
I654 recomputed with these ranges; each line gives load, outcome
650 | 2.2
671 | 2.8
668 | 2.8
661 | 2.8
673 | 2.75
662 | 2.83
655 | 2.65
